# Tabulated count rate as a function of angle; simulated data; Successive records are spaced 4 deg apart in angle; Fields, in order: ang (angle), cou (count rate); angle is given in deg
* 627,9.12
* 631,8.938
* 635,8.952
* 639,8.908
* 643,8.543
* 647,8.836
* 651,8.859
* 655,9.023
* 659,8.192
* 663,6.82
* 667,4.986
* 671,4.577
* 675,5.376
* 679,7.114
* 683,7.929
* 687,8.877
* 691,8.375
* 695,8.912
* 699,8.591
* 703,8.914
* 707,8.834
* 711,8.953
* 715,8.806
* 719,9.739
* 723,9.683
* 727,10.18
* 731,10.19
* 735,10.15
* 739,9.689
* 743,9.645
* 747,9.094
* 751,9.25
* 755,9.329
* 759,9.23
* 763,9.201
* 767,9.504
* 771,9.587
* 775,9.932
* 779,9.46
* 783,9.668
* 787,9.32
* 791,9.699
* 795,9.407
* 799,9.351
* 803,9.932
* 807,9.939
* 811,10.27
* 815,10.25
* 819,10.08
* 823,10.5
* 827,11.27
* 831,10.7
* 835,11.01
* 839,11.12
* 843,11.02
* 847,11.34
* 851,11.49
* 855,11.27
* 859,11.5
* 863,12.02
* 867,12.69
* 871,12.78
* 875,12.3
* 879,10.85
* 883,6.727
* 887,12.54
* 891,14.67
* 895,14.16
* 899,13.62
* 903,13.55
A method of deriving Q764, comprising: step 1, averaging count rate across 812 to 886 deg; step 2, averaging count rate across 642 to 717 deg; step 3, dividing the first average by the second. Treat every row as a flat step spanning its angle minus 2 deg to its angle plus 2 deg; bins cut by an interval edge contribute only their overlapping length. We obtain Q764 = 1.40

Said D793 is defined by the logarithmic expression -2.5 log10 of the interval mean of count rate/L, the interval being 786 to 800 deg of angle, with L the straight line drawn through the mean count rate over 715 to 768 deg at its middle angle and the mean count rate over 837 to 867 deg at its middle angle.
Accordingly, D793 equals 0.110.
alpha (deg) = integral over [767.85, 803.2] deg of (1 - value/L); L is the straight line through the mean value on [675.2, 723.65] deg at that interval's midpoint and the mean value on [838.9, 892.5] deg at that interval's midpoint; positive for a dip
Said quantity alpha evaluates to 1.93 deg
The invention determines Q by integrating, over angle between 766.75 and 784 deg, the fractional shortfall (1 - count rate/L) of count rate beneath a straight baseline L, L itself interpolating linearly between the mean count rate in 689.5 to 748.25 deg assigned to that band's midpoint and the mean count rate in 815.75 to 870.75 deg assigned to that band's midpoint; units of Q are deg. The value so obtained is 1.0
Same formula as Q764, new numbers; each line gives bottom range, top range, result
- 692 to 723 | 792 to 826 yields 1.11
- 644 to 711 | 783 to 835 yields 1.29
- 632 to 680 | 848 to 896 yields 1.57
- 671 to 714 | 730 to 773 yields 1.18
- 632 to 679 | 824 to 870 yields 1.51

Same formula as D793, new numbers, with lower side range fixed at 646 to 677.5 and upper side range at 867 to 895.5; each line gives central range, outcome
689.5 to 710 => -0.11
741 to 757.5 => -0.04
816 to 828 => 0.01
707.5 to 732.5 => -0.15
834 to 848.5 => -0.01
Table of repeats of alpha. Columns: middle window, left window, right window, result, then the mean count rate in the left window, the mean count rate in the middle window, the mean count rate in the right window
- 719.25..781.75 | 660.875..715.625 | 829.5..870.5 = -3.70 deg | 7.62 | 9.61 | 11.5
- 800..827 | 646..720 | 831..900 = 1.19 deg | 7.95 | 10.2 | 11.8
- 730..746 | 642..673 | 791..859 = -1.63 deg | 7.45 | 9.85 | 10.6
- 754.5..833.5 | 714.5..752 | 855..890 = 4.81 deg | 9.69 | 9.85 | 11.5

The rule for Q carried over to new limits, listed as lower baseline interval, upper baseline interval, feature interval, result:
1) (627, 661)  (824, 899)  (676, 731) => 4.4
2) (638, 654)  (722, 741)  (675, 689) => 2.6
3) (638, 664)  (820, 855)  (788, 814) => 1.9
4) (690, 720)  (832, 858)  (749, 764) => 0.7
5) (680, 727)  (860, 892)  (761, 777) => 0.7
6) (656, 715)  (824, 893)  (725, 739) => -2.3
